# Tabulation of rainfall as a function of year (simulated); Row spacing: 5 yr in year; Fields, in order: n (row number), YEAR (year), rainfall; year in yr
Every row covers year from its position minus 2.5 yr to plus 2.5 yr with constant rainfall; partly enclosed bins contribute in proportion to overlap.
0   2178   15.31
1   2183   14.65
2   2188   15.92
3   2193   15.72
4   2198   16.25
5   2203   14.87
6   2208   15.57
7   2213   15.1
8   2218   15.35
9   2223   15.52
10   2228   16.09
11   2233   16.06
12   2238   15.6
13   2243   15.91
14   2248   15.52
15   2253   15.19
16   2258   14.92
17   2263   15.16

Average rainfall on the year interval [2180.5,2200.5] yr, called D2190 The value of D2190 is 15.6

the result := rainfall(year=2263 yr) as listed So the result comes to 15.16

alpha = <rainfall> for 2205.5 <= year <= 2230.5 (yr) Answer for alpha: 15.5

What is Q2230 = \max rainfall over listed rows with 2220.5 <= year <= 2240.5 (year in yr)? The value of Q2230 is 16.09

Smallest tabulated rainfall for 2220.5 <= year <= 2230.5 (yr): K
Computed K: 15.52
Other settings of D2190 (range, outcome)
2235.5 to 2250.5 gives 15.7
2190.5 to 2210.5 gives 15.6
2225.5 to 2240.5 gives 15.9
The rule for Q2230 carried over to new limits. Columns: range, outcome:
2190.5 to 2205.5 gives 16.25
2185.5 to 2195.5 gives 15.92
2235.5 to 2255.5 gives 15.91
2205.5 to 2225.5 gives 15.57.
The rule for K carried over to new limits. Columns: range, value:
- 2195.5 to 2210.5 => 14.87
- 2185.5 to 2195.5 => 15.72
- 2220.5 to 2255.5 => 15.19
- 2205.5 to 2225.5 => 15.1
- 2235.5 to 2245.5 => 15.6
